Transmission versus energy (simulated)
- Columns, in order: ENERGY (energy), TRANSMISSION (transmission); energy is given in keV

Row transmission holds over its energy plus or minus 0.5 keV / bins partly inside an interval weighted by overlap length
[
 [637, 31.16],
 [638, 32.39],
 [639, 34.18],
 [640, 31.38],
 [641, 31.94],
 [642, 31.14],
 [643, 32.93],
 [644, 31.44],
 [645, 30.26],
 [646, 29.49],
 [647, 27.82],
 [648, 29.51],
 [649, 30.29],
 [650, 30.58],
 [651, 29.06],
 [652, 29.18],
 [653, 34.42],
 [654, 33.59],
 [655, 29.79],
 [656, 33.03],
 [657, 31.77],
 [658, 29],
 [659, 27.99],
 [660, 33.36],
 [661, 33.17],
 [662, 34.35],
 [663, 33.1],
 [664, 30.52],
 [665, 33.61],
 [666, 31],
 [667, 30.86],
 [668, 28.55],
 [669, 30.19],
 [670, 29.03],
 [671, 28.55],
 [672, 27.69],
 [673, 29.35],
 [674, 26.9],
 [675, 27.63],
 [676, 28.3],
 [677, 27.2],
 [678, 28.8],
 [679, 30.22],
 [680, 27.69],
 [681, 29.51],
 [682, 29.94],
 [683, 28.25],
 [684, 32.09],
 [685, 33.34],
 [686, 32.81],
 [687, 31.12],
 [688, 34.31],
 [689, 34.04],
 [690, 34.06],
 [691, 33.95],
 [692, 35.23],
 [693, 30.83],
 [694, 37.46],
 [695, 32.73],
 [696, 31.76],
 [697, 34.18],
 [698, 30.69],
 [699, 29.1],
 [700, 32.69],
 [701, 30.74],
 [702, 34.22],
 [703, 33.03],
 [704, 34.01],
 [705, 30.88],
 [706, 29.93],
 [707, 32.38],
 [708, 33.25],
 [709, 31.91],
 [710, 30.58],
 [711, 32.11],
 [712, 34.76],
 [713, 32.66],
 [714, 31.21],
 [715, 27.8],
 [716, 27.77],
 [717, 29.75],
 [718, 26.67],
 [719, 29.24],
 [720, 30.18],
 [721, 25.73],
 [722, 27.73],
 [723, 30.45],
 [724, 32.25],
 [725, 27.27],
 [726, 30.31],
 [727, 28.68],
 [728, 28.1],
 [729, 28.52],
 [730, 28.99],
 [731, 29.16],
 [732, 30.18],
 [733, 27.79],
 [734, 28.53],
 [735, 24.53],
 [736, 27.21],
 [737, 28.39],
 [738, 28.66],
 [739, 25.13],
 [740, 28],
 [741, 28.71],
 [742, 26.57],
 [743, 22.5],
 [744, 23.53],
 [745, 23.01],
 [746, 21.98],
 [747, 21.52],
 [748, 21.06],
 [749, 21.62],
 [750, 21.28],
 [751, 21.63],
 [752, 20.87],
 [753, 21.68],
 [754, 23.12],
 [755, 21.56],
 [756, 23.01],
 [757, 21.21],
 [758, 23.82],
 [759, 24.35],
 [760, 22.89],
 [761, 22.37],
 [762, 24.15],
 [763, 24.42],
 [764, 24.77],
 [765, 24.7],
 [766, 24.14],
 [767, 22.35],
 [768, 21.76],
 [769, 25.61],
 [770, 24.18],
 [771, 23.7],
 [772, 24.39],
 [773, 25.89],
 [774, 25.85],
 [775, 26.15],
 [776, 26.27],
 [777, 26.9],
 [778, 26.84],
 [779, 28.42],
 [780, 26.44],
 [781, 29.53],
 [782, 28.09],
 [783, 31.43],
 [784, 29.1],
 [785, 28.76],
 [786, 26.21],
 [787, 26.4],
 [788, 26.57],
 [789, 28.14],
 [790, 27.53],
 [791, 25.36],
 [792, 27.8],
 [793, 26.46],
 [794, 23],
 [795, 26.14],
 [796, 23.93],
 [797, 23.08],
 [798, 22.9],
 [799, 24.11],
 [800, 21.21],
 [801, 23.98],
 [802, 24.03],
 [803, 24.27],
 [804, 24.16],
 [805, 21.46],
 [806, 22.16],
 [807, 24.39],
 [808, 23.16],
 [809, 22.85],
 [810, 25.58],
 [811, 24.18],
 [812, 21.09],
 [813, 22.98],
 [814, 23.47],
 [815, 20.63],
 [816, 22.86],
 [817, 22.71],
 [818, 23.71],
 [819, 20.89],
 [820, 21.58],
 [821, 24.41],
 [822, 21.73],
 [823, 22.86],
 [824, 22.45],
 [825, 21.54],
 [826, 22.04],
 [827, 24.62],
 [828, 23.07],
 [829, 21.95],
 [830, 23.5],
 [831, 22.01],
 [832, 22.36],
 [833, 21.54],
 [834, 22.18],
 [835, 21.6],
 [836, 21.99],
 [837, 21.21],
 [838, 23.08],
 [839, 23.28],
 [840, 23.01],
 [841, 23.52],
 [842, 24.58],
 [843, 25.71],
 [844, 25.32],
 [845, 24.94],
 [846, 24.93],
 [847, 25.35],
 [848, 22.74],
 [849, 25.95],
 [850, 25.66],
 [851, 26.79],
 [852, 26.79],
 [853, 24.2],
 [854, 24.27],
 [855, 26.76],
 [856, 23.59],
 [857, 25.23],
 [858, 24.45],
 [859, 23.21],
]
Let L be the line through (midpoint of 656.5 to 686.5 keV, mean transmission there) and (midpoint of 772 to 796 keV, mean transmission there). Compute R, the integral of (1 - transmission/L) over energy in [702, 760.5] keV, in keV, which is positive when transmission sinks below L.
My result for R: 2.52 keV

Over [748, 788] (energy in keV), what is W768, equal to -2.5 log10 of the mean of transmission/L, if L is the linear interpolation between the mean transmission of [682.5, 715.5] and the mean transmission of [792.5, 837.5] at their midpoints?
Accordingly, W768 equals 0.08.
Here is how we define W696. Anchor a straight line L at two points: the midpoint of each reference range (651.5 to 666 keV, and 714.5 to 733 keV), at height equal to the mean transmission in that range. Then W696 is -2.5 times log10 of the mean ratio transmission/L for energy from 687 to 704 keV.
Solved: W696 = -0.10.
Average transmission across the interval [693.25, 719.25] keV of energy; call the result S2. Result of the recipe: 31.6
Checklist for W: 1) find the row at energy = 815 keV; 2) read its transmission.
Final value 20.63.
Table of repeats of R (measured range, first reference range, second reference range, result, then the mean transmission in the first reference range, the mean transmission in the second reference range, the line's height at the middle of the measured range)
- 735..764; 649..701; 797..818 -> 3.13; 31.1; 23.1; 26.6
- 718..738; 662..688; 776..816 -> -0.46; 30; 25.2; 27.9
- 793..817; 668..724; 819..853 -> 1.66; 30.8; 23.4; 25.1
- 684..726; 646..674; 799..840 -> -4.66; 30.6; 22.7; 28.4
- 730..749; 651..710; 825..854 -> 1.75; 31.3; 23.7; 28.5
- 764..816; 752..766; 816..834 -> -4.89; 23.2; 22.5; 22.9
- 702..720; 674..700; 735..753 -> -1.77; 31.3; 24.2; 28.3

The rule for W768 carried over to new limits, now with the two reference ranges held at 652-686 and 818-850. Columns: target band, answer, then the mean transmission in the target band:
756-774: 0.10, 23.8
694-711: -0.12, 32.2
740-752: 0.17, 23.2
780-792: -0.11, 27.9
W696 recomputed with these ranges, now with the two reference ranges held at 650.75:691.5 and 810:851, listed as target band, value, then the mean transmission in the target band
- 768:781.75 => -0.01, 26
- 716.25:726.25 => -0.02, 28.9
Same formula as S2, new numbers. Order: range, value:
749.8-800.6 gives 24.9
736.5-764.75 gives 23.6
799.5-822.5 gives 22.9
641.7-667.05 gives 31.2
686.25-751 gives 29.4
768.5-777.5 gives 25.4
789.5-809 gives 24.1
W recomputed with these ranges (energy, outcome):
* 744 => 23.53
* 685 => 33.34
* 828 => 23.07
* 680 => 27.69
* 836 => 21.99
